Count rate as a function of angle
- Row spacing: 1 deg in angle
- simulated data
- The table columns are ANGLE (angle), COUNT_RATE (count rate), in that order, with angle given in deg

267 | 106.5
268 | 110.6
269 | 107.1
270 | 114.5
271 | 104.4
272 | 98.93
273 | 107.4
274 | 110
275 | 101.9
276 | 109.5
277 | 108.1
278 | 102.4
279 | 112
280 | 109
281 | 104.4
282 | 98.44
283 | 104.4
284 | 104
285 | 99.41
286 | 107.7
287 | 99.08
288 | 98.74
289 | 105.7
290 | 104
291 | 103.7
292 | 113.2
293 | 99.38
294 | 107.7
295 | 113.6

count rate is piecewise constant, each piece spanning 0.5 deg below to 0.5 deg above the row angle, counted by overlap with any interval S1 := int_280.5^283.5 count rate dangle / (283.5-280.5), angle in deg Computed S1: 102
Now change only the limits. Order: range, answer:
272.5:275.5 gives 106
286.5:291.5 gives 102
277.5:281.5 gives 107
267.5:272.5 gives 107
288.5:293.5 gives 105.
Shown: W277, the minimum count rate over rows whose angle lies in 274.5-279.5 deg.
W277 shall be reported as 101.9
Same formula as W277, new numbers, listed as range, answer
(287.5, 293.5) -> 98.74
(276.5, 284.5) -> 98.44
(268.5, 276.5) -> 98.93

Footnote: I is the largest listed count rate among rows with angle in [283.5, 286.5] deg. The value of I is 107.7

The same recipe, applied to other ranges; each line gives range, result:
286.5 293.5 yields 113.2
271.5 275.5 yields 110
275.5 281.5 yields 112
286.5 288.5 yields 99.08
